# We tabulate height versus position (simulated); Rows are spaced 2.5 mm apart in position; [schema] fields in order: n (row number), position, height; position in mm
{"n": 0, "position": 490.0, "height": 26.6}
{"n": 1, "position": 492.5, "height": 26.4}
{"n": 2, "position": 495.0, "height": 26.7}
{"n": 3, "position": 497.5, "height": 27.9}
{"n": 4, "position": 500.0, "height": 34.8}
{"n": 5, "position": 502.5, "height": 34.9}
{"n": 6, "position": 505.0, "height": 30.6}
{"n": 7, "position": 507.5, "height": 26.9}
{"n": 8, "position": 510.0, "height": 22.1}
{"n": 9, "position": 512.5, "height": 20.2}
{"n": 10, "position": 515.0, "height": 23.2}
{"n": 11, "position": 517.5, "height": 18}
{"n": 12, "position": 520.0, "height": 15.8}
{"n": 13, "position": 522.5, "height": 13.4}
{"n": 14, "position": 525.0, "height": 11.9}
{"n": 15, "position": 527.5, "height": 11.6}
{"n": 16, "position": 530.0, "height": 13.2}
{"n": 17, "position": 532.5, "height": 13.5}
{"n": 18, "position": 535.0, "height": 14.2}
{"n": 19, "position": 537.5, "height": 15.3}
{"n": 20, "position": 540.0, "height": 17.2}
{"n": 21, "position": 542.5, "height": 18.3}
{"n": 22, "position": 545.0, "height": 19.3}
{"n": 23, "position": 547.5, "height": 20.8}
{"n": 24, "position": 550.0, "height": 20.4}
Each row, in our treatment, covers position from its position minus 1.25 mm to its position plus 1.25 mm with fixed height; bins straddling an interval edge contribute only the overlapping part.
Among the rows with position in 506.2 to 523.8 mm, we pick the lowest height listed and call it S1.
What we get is 13.4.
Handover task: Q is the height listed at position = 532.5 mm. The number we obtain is 13.5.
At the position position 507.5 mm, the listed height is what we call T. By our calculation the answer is 26.9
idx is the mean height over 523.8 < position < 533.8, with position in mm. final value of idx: 12.6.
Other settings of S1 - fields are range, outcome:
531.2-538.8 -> 13.5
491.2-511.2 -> 22.1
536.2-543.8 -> 15.3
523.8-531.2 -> 11.6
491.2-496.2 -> 26.4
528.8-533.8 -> 13.2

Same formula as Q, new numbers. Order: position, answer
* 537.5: 15.3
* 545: 19.3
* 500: 34.8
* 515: 23.2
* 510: 22.1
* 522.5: 13.4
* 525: 11.9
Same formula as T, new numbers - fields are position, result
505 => 30.6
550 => 20.4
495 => 26.7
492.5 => 26.4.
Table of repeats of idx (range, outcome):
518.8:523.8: 14.6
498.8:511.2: 29.9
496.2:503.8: 32.5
